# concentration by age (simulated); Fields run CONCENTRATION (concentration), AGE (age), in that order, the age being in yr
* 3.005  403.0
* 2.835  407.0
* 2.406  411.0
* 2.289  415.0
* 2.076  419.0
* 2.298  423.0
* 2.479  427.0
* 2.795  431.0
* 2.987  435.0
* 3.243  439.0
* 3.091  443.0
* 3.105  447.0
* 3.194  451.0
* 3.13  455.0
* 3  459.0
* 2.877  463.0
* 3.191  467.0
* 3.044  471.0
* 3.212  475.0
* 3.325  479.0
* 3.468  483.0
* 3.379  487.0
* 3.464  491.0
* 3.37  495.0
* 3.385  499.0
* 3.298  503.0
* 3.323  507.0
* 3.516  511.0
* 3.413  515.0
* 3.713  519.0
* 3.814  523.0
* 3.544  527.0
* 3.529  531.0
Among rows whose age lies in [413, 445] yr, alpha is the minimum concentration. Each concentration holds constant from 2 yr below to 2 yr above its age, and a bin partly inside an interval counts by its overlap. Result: 2.076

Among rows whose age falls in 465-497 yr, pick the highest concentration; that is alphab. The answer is 3.468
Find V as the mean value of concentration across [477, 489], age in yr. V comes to 3.39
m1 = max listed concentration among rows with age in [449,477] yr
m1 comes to 3.212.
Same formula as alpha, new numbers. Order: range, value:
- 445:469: 2.877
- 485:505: 3.298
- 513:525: 3.413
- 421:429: 2.298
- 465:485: 3.044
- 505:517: 3.323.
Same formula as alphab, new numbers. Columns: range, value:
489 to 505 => 3.464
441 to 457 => 3.194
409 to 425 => 2.406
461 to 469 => 3.191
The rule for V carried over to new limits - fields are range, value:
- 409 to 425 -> 2.27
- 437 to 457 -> 3.15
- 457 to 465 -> 2.94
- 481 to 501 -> 3.41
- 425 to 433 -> 2.64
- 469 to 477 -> 3.13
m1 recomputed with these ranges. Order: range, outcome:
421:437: 2.987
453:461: 3.13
